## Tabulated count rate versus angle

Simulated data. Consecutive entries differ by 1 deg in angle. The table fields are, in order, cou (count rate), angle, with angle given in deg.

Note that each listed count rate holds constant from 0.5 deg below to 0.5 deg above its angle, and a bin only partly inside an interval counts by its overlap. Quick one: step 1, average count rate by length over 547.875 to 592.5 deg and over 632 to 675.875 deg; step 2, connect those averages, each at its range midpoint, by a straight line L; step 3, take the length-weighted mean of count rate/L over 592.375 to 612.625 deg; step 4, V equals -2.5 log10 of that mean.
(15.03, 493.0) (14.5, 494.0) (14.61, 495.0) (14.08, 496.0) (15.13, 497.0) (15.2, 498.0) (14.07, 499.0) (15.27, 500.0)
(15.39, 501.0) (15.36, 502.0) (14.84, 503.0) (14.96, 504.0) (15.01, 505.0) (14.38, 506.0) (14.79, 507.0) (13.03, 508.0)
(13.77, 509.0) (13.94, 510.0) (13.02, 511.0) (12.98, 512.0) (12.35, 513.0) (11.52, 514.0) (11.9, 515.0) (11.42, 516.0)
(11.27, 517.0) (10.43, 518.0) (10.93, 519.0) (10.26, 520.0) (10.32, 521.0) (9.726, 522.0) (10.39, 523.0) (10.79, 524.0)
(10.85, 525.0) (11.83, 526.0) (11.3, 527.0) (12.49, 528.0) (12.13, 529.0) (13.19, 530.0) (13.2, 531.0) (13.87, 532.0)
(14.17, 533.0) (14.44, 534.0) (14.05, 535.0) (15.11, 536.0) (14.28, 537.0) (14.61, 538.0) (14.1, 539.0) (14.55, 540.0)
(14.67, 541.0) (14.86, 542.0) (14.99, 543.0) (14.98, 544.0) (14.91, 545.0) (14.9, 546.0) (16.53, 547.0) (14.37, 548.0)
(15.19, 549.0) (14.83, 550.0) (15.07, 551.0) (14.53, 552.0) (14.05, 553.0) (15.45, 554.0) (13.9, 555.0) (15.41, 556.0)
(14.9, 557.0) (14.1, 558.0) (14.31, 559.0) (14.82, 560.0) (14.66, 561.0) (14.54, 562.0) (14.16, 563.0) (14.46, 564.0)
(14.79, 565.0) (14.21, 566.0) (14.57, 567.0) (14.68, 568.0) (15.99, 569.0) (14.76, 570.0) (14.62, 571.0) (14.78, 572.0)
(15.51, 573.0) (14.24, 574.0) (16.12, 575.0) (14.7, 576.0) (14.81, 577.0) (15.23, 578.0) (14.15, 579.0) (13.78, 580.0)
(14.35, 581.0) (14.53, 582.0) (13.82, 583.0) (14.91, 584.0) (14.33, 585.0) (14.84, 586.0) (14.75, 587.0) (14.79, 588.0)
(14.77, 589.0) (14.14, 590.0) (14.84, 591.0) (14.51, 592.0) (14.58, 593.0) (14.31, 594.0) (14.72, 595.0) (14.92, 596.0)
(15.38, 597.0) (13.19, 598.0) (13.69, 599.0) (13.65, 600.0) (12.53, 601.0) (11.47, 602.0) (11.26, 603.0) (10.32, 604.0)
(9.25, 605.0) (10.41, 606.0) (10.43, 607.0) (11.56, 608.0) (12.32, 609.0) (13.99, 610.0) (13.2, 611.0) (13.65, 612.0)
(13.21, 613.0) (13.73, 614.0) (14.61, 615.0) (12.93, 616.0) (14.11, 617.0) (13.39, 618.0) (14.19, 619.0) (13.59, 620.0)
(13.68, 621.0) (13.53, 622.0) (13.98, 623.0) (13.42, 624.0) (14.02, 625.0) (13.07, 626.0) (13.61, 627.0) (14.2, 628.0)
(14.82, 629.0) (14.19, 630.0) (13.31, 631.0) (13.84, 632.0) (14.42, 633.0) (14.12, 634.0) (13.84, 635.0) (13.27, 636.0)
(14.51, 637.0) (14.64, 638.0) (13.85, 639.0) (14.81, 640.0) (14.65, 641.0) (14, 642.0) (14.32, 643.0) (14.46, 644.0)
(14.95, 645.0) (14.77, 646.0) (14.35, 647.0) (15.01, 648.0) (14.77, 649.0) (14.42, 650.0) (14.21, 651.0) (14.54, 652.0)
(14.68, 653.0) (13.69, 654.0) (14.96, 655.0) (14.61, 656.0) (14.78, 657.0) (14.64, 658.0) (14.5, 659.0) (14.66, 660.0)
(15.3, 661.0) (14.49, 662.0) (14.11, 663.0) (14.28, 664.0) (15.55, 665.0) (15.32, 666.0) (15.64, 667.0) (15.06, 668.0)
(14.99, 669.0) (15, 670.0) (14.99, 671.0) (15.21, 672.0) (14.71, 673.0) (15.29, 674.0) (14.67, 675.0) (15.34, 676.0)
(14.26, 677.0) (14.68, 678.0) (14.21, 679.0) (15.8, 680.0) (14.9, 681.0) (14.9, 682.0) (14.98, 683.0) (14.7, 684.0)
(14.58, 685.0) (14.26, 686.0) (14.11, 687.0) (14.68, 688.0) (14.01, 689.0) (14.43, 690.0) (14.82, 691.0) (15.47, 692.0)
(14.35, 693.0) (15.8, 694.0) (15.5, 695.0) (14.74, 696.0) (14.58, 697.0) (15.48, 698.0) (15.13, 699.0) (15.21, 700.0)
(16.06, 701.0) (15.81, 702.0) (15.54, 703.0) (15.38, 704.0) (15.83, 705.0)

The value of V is 0.15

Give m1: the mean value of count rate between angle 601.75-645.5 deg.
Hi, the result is 13.4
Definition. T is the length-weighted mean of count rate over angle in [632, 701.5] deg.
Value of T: 14.7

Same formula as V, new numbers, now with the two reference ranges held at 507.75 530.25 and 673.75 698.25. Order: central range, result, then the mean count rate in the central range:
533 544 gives -0.20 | 14.6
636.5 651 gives -0.04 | 14.5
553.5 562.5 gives -0.18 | 14.7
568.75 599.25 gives -0.14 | 14.6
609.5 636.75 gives -0.01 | 13.8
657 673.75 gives -0.04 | 14.9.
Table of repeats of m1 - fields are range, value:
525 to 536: 13.1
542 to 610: 14.2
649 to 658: 14.5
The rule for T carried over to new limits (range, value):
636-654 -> 14.5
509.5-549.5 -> 13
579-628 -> 13.5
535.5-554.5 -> 14.8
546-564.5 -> 14.7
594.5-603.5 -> 13.4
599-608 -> 11.3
